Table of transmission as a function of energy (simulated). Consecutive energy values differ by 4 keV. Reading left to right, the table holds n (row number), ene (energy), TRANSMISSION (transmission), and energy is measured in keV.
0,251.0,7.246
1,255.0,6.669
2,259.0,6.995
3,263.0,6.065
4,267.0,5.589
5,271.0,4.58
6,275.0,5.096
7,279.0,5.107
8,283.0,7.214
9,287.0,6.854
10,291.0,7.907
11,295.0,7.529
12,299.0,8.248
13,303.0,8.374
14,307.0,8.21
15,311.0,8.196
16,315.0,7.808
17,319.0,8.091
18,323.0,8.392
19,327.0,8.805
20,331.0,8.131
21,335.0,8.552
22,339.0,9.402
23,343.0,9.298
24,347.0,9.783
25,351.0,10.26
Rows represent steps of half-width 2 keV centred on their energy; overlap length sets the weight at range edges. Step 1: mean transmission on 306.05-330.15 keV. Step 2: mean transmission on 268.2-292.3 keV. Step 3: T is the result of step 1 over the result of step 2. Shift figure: 1.4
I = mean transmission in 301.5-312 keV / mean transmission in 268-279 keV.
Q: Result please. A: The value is 1.7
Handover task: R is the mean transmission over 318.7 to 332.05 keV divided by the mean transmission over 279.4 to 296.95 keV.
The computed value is 1.17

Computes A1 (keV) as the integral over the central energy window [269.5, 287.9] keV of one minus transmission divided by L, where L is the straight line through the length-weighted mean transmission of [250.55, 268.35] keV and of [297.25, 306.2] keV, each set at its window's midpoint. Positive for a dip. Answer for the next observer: 4.02 keV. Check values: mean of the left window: 6.48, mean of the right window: 8.3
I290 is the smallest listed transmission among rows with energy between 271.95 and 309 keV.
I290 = 5.096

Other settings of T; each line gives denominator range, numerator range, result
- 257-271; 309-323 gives 1.35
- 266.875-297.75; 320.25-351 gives 1.42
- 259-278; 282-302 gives 1.38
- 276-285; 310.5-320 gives 1.32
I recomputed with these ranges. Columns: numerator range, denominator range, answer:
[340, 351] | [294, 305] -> 1.19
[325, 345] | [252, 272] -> 1.45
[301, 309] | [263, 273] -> 1.57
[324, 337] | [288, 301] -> 1.09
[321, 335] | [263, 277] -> 1.62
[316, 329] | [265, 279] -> 1.65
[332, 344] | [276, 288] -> 1.44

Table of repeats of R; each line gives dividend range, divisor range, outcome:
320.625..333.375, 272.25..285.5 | 1.46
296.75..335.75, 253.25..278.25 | 1.43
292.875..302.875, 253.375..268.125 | 1.25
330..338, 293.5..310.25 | 1.05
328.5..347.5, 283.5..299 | 1.19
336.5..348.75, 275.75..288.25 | 1.52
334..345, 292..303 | 1.14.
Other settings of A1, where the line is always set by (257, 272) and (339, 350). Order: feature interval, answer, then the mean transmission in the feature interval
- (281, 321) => -1.5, 7.84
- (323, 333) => 0.4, 8.45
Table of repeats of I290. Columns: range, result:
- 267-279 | 4.58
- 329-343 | 8.131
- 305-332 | 7.808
